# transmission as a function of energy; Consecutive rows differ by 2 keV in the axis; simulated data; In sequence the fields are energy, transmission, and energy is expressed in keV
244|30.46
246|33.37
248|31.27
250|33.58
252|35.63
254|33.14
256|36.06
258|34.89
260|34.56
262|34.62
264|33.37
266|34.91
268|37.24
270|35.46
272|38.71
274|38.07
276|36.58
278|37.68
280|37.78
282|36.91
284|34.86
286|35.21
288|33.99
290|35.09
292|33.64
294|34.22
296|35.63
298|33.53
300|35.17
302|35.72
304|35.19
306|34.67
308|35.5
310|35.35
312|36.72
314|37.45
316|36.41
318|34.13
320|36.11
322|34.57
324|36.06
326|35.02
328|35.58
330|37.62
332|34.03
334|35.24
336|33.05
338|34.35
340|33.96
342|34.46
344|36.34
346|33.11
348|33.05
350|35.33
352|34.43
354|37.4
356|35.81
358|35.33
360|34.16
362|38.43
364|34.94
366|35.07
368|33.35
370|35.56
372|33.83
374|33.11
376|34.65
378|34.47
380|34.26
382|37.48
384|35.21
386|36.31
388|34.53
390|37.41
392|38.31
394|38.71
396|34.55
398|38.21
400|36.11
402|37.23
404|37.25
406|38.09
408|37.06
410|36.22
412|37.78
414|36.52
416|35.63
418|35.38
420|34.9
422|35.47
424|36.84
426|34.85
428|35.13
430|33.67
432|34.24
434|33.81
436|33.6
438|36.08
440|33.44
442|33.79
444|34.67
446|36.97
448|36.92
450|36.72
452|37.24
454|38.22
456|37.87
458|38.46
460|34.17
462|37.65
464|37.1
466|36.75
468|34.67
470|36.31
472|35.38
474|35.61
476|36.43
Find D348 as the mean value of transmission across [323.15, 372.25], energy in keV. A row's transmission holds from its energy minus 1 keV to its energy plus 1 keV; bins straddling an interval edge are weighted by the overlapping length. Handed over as 35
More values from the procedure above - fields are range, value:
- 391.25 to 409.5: 37.2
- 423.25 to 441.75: 34.6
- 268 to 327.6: 35.7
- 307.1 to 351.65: 35.1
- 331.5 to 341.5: 34.1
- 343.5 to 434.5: 35.6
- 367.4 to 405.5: 35.9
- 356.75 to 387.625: 35.1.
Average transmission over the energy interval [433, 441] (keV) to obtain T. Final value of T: 34.2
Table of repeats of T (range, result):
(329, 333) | 35.8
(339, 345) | 34.9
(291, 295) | 33.9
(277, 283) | 37.5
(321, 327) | 35.2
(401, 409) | 37.4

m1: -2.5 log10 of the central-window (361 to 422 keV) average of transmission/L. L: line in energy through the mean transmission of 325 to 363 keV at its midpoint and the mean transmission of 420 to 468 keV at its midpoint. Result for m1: -0.02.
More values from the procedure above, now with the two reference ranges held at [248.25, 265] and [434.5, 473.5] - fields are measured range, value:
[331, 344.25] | 0.021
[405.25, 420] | -0.025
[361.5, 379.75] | 0.020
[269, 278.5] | -0.085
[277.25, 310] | -0.019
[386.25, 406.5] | -0.043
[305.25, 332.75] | -0.025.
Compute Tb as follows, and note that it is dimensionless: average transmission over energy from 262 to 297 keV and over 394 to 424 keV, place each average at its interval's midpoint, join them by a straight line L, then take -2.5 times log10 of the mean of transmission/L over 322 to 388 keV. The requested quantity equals 0.04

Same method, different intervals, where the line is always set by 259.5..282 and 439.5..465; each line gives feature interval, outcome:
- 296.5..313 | 0.034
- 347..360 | 0.038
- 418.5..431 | 0.039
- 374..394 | 0.017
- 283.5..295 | 0.057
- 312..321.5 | 0.010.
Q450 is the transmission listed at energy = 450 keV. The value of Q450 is 36.72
